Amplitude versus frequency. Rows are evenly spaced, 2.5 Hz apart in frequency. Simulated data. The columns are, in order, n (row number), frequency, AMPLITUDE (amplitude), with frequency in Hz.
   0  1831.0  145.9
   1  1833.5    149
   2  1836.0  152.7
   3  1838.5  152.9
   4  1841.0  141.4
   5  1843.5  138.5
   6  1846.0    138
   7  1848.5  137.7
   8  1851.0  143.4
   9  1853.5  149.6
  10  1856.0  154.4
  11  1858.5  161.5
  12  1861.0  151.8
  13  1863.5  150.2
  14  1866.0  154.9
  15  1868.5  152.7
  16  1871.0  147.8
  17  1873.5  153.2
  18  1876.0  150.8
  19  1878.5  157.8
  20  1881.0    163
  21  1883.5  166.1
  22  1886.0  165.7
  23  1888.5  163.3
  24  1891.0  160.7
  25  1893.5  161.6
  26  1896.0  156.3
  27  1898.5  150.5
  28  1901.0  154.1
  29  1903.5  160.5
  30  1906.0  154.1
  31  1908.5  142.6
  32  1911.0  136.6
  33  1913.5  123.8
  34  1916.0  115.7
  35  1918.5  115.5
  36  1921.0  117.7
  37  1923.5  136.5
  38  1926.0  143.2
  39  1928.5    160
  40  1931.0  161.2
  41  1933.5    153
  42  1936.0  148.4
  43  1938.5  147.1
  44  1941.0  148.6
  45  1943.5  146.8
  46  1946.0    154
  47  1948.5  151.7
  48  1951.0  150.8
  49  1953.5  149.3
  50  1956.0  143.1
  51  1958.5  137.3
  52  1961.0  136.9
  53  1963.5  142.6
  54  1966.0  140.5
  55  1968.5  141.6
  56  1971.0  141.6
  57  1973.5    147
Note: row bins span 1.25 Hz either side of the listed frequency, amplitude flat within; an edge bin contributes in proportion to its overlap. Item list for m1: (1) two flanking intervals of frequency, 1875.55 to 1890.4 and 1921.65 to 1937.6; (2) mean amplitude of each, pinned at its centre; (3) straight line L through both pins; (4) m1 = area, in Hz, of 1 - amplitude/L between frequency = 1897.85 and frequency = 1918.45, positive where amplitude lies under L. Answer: 1.9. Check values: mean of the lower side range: 162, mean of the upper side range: 149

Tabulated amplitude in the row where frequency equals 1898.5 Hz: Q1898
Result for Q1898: 150.5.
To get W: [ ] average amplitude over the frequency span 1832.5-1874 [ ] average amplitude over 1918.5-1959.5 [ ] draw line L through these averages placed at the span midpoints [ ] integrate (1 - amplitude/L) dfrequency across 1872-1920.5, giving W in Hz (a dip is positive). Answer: -0.7 Hz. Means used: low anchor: 149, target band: 150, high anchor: 146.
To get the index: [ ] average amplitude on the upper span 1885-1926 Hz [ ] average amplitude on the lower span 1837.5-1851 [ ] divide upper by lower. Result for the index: 1.0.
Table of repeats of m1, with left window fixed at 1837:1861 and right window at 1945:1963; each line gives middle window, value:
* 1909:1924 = 2.2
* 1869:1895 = -2.2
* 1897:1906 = -0.5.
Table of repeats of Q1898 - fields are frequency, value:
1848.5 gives 137.7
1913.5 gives 123.8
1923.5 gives 136.5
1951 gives 150.8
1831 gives 145.9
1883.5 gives 166.1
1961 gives 136.9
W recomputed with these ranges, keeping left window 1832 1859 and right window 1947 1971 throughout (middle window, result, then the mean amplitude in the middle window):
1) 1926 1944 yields -0.9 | 152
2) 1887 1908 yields -1.7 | 157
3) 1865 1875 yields -0.4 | 152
